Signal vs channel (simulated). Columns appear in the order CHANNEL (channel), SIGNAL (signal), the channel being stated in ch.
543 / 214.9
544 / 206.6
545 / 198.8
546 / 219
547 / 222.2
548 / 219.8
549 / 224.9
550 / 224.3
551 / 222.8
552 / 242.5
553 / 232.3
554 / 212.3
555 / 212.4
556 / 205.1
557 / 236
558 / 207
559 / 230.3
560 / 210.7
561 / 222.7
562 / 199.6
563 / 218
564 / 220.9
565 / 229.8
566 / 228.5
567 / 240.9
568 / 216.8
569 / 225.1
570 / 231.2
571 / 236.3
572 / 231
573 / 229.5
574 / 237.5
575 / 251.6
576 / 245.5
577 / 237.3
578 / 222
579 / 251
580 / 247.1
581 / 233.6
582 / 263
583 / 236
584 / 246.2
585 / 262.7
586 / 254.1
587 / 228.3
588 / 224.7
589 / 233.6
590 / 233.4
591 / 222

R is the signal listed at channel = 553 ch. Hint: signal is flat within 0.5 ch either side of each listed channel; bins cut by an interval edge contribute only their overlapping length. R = 232.3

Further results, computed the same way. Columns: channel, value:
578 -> 222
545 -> 198.8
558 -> 207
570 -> 231.2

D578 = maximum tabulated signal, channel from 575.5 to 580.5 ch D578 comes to 251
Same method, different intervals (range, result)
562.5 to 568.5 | 240.9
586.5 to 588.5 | 228.3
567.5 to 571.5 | 236.3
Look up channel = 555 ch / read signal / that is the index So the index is 212.4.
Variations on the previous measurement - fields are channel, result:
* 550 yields 224.3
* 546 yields 219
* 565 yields 229.8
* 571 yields 236.3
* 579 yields 251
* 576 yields 245.5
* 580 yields 247.1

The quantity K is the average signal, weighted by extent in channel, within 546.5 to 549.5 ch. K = 222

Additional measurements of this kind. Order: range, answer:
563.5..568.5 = 227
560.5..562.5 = 211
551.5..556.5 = 221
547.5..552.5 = 227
